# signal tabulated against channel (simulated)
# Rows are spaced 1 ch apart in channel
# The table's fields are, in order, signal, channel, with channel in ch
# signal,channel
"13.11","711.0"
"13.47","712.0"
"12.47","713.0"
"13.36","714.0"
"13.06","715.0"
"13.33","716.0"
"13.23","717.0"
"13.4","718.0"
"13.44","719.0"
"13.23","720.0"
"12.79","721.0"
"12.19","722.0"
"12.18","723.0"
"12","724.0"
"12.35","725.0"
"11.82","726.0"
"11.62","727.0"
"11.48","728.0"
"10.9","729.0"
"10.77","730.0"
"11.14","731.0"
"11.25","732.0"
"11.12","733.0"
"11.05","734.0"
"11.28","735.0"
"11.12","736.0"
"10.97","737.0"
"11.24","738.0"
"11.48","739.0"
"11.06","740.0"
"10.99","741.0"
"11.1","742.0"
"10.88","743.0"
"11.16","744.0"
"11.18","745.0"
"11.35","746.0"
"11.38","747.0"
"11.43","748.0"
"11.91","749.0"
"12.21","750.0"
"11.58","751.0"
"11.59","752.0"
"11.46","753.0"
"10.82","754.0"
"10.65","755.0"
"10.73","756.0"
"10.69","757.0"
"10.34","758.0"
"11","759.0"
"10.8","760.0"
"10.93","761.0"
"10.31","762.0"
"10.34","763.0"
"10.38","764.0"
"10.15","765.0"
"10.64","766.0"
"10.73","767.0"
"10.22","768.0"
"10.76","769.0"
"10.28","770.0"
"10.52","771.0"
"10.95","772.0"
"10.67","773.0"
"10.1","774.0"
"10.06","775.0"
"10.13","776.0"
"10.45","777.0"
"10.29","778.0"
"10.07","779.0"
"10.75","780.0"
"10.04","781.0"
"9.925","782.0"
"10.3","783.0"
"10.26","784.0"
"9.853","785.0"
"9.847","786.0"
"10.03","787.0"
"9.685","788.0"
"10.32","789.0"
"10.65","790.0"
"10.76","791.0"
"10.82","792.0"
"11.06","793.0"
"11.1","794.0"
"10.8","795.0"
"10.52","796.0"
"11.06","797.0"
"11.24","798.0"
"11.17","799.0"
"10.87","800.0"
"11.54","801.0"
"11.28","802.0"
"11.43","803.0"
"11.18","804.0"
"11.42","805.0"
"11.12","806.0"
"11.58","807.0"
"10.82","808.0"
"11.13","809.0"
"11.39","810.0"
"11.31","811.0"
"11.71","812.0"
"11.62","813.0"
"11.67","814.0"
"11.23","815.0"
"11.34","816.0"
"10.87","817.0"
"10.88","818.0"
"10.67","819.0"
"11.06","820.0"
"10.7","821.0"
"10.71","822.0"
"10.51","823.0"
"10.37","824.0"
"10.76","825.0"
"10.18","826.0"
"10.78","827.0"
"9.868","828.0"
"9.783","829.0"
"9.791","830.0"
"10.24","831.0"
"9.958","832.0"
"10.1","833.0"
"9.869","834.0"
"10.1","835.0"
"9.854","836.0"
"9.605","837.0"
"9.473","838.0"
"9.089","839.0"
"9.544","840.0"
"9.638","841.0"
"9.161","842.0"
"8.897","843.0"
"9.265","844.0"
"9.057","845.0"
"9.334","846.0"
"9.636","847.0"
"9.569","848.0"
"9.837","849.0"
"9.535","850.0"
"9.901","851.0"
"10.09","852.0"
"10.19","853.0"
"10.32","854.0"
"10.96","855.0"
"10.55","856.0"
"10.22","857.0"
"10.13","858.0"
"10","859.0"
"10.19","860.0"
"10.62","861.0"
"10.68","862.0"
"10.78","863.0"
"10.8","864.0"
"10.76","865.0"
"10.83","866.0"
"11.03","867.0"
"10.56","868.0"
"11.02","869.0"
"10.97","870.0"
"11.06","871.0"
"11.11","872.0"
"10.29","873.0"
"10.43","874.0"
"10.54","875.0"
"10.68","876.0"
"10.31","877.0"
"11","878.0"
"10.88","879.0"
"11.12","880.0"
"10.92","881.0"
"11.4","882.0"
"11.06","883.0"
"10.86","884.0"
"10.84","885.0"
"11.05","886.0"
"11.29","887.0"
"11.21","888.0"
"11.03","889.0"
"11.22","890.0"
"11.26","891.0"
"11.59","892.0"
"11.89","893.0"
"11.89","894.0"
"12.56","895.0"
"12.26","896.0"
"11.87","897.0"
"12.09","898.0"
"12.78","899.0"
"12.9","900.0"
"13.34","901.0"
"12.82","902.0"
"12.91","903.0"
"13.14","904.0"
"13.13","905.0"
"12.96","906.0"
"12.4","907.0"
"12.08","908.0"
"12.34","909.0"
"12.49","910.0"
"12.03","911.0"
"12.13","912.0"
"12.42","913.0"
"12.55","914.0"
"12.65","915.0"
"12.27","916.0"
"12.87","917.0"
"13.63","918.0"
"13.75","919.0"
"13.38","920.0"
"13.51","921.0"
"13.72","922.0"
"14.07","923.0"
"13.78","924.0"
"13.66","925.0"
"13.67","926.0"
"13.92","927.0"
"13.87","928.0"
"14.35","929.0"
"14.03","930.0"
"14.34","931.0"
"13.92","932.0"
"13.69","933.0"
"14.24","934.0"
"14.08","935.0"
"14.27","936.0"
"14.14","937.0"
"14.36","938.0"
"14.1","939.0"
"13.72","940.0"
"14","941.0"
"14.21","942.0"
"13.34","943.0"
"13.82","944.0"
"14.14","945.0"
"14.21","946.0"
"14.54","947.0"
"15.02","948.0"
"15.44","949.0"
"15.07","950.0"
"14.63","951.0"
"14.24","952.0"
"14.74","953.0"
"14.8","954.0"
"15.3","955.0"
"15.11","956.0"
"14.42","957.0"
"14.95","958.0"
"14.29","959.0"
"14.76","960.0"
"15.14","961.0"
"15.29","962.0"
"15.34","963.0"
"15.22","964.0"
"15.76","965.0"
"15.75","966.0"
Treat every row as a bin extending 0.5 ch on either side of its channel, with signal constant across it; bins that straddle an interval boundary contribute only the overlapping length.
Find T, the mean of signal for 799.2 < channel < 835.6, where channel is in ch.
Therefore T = 10.8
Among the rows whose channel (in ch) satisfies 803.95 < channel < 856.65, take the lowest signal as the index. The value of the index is 8.897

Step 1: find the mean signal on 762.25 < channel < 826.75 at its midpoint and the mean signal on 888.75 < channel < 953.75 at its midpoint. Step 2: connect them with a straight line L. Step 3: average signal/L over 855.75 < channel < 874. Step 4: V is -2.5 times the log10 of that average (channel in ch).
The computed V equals 0.15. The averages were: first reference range 10.7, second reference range 13.3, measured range 10.6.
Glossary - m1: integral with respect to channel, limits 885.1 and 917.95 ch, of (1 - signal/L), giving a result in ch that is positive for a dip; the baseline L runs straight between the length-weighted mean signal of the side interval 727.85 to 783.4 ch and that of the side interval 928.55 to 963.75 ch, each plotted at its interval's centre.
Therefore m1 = 3.3 ch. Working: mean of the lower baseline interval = 10.8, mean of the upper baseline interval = 14.5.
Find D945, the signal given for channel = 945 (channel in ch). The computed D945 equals 14.14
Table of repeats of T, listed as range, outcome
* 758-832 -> 10.7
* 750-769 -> 10.8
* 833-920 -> 11.1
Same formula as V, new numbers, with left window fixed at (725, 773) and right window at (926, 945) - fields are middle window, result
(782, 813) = 0.09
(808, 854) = 0.20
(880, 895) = 0.17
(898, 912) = 0.07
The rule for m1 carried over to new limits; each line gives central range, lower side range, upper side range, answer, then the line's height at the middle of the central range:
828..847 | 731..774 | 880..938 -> 3.7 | 11.9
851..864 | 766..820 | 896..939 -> 1.8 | 12.1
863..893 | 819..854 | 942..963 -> 1.7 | 11.6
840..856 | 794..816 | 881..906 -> 2.6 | 11.6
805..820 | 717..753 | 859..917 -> 0.5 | 11.6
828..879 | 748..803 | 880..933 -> 7.2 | 11.8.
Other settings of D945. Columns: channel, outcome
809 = 11.13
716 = 13.33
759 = 11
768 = 10.22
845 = 9.057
